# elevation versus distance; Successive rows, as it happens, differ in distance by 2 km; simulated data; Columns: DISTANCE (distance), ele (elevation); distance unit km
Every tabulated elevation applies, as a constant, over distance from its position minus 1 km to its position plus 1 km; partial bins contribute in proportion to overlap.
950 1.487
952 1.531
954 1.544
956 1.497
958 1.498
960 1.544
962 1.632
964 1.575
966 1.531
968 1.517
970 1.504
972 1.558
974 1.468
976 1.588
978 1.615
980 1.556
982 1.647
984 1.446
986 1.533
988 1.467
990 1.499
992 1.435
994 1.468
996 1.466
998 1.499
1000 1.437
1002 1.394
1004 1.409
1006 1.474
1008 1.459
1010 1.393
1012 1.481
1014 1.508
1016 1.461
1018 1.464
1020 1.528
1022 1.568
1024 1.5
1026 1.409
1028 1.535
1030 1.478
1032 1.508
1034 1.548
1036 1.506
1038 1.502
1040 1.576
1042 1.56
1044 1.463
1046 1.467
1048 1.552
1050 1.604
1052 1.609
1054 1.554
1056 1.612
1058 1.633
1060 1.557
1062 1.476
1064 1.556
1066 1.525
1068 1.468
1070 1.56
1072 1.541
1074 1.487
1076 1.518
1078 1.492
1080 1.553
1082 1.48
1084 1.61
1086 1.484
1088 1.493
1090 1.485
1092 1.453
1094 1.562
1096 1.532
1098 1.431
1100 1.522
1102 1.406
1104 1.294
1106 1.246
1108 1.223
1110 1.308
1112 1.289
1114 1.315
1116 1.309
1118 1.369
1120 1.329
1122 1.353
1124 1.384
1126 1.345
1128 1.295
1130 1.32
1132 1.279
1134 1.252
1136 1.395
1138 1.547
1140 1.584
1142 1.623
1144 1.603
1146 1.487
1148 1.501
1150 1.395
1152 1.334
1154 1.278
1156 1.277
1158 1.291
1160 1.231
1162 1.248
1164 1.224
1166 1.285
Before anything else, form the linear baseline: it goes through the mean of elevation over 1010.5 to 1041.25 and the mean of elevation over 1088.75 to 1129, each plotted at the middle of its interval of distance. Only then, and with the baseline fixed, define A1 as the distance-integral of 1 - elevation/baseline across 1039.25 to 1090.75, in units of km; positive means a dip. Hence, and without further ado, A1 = -3.3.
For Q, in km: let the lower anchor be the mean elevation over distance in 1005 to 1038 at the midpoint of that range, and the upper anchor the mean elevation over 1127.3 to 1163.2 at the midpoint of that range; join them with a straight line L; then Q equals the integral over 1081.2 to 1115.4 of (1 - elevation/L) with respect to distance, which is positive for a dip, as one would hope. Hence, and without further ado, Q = 0.2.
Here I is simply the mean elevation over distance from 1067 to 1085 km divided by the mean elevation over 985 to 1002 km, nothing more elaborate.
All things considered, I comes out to 1.04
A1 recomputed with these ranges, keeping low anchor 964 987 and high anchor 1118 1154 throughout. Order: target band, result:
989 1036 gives 1.1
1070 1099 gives -1.2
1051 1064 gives -0.9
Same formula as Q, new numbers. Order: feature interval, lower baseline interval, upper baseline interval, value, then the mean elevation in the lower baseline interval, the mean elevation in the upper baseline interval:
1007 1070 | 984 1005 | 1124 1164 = -3.6 km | 1.46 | 1.38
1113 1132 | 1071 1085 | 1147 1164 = 1.0 km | 1.53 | 1.31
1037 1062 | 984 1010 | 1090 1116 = -2.3 km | 1.46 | 1.38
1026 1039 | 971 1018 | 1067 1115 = -0.3 km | 1.49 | 1.45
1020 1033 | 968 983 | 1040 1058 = 0.5 km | 1.56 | 1.56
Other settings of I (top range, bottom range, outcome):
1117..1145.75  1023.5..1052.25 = 0.93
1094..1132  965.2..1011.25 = 0.91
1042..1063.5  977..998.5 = 1.03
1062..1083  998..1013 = 1.05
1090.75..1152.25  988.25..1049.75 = 0.94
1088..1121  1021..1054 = 0.91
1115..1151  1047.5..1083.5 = 0.91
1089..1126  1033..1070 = 0.89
